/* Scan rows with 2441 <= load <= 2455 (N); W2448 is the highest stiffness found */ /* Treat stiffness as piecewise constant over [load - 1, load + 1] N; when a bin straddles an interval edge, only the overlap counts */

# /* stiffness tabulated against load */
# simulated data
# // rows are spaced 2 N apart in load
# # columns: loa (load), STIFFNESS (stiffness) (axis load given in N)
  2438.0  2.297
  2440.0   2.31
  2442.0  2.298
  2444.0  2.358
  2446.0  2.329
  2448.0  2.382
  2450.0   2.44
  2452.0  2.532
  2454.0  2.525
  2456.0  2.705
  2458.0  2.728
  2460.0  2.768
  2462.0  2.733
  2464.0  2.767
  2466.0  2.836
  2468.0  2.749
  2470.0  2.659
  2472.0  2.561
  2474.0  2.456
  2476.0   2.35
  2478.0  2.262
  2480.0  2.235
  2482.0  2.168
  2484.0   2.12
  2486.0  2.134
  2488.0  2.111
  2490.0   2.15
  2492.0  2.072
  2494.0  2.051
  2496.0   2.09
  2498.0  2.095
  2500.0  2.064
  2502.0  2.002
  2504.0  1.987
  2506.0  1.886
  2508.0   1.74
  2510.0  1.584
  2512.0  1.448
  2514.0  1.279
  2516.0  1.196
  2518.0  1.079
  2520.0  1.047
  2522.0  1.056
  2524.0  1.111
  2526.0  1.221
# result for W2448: 2.532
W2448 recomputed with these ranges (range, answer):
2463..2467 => 2.836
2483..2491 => 2.15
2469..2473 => 2.659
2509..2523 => 1.584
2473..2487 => 2.456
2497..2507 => 2.095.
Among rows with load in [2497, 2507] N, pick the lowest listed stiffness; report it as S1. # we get 1.886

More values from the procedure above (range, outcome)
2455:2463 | 2.705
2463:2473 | 2.561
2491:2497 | 2.051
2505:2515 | 1.279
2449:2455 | 2.44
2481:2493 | 2.072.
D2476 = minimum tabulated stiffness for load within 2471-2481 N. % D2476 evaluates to 2.235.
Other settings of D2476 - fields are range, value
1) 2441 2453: 2.298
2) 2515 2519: 1.079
